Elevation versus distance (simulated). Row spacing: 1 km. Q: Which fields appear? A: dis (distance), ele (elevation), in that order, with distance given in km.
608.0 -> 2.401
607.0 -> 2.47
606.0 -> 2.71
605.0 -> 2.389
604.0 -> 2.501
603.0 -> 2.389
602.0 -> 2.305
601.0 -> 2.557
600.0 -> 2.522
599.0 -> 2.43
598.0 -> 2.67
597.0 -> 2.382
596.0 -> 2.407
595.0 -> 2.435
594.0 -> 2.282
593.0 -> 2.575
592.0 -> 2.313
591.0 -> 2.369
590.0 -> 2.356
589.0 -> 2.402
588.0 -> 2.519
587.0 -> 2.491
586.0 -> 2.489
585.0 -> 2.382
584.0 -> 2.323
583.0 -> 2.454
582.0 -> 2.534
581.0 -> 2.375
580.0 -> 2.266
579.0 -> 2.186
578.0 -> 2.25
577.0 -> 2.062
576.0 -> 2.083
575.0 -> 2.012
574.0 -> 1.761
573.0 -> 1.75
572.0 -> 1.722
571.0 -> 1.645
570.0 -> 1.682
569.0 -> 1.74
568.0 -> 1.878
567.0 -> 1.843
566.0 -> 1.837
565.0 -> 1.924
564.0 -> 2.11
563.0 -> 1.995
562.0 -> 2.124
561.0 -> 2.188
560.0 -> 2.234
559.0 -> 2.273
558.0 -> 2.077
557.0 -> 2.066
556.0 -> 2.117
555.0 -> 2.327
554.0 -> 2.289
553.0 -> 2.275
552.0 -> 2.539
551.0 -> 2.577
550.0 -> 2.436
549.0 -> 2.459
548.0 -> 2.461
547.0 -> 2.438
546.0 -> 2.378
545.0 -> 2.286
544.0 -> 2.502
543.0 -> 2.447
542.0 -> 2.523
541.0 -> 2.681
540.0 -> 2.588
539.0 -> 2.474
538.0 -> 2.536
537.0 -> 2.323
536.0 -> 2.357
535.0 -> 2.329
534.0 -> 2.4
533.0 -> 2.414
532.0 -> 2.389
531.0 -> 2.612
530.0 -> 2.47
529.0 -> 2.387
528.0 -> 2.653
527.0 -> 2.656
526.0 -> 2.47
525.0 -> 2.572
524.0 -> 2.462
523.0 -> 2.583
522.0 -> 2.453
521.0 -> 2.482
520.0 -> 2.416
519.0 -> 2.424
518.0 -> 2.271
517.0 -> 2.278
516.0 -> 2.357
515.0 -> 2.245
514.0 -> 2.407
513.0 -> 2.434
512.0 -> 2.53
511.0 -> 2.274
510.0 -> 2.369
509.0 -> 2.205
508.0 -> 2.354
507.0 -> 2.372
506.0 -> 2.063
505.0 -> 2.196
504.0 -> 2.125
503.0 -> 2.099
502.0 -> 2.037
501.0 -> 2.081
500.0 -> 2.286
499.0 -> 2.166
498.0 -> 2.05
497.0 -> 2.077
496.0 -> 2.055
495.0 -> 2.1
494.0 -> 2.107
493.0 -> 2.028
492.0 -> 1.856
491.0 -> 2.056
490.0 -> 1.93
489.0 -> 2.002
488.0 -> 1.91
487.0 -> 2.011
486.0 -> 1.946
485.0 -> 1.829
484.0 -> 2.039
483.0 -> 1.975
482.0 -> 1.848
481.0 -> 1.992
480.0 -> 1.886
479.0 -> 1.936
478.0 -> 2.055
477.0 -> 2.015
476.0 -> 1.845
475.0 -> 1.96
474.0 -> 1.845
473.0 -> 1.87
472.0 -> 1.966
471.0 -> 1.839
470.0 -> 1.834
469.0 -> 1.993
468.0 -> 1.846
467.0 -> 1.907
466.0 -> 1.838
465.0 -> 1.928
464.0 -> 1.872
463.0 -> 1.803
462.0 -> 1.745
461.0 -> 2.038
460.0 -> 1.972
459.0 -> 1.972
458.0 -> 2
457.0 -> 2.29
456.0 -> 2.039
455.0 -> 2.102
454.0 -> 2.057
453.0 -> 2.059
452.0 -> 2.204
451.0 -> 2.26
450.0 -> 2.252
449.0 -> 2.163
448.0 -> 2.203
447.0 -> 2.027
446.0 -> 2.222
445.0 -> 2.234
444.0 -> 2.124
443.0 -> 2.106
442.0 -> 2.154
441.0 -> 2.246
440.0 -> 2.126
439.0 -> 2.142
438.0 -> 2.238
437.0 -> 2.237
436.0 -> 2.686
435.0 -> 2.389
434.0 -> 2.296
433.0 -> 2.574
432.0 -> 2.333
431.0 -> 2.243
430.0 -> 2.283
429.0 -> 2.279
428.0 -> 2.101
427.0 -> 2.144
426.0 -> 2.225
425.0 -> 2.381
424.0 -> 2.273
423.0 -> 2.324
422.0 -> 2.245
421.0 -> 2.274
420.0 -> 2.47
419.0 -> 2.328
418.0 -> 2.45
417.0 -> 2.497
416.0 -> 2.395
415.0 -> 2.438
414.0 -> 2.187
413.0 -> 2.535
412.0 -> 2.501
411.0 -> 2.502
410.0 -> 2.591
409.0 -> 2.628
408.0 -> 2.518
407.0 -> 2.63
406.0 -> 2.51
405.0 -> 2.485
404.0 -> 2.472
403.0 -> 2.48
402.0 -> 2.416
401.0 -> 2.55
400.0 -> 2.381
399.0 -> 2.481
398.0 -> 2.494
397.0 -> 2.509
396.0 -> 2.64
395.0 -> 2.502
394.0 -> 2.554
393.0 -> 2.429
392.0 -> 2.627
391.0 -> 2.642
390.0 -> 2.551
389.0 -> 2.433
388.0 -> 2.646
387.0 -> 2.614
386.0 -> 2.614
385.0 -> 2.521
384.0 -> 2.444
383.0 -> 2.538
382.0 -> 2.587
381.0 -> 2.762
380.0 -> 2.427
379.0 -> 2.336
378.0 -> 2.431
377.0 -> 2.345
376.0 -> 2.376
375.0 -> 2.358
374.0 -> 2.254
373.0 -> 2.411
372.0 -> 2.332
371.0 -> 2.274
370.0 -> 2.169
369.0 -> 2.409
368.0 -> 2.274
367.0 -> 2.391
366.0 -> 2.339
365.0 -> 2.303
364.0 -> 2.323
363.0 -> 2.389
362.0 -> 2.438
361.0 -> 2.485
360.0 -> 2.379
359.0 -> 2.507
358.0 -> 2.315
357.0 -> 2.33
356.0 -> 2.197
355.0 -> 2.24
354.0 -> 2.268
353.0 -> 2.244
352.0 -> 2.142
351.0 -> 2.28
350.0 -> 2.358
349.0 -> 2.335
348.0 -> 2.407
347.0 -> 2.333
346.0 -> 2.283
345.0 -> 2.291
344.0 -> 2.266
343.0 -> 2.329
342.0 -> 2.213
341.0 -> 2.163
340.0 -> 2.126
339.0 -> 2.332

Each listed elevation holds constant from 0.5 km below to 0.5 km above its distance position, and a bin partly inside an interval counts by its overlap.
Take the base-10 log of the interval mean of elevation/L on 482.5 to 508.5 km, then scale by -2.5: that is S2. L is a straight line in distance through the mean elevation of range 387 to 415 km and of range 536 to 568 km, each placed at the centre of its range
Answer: 0.15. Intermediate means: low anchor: 2.51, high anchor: 2.3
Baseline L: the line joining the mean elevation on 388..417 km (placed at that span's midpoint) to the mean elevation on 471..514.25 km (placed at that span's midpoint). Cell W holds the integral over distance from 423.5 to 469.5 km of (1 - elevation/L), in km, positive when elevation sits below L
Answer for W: 3.0 km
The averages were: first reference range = 2.51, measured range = 2.14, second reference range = 2.07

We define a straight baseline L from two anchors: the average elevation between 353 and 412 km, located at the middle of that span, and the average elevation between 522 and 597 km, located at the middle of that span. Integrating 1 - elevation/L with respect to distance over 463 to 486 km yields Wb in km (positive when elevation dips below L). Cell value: 4.43 km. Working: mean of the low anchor 2.45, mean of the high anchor 2.3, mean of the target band 1.91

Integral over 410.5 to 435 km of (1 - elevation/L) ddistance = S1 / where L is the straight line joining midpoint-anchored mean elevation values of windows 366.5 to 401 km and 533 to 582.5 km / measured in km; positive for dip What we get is 0.6 km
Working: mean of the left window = 2.46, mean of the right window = 2.21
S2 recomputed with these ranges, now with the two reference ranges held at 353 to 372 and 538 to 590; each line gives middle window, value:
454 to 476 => 0.18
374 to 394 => -0.08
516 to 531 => -0.10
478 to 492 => 0.16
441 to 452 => 0.05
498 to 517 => 0.00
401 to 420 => -0.08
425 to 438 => -0.01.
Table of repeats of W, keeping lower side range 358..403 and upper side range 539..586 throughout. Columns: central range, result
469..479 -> 1.74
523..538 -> -1.49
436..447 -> 0.79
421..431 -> 0.58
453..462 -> 1.17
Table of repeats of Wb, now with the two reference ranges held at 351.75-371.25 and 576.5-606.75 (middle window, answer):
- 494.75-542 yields 0.6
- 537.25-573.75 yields 2.9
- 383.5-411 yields -2.3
